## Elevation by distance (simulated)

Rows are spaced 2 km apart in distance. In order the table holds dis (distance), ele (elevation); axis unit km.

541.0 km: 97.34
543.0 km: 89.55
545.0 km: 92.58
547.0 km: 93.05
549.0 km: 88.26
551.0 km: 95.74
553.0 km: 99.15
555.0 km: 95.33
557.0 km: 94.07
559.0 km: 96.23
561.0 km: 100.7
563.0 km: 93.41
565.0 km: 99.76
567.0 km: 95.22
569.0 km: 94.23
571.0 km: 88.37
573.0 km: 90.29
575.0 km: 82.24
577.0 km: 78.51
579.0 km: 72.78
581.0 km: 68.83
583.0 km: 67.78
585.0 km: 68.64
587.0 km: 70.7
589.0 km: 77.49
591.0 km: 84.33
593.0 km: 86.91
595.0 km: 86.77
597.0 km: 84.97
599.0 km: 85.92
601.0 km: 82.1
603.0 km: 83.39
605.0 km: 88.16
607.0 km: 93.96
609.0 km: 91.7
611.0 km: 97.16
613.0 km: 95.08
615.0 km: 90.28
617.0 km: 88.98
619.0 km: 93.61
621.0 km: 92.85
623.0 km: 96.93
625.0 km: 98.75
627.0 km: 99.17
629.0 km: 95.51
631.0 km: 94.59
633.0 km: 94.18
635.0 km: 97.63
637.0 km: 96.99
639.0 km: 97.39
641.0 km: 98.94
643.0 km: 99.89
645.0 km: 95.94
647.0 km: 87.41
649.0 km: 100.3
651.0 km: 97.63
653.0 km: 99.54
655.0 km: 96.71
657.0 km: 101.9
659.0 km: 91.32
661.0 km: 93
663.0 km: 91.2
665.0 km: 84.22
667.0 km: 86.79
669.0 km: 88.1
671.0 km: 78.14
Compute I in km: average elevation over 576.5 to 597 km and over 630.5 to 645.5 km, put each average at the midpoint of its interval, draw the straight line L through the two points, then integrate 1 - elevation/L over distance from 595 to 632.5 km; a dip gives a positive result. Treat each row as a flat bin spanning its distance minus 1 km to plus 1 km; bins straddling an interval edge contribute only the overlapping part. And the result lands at -1.9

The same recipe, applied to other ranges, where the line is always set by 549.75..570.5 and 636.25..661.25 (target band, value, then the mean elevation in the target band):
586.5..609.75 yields 2.8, 84.9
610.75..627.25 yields 0.4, 94.4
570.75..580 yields 1.4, 82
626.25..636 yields 0.1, 96.1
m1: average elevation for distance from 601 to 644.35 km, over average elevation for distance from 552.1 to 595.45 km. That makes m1 1.10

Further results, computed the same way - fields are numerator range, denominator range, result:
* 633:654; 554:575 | 1.03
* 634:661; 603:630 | 1.04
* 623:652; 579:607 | 1.21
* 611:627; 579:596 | 1.24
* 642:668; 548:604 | 1.09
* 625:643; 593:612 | 1.10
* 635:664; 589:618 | 1.09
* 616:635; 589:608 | 1.11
